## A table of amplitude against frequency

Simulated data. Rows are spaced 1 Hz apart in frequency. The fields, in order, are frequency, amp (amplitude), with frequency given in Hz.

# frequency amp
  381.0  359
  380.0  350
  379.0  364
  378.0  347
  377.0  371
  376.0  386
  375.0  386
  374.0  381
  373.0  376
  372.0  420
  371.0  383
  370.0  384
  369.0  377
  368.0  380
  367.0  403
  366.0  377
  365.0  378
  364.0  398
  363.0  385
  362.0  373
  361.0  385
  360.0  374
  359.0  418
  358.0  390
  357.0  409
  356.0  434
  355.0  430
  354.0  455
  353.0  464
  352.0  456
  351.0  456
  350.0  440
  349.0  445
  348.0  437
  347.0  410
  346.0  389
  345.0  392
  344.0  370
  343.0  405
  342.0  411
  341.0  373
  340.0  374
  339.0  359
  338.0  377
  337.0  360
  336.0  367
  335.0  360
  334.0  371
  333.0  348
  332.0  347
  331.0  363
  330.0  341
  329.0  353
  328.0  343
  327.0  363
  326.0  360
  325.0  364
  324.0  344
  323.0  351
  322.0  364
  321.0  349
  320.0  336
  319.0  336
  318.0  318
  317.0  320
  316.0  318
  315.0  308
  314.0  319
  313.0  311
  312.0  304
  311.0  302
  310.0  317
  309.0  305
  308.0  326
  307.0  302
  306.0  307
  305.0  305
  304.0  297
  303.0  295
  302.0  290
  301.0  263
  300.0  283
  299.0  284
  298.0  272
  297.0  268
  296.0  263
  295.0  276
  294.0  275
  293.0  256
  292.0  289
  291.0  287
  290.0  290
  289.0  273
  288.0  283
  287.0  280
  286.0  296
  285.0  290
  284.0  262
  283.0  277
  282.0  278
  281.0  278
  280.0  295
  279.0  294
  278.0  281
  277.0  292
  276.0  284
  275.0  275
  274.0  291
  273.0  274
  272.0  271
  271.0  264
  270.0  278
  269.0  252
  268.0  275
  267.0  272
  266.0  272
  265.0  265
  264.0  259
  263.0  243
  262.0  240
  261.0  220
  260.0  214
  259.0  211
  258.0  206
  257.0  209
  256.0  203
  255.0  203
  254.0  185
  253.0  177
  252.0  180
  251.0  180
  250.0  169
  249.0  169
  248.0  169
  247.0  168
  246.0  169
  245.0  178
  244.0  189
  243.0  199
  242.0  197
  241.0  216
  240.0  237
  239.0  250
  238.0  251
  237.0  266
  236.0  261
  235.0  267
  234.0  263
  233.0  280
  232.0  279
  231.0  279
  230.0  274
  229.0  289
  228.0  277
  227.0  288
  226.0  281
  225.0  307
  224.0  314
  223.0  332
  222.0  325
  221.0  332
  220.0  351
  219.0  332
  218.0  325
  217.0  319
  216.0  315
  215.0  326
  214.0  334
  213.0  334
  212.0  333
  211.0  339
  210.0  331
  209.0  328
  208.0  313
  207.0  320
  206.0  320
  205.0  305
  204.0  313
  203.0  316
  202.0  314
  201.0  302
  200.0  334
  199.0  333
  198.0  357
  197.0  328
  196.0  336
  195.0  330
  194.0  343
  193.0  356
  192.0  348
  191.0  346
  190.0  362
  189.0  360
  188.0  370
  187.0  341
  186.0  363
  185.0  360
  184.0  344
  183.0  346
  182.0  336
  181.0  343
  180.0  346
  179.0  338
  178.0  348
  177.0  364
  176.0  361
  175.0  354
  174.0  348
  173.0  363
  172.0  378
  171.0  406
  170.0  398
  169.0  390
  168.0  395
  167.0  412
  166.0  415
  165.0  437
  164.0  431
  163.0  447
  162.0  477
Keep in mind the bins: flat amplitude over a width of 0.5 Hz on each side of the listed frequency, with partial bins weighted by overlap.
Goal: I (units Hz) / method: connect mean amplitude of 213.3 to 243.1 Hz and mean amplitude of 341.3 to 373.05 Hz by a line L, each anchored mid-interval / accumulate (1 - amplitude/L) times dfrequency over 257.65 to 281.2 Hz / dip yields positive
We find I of 4.5 Hz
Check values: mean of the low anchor 287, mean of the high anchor 407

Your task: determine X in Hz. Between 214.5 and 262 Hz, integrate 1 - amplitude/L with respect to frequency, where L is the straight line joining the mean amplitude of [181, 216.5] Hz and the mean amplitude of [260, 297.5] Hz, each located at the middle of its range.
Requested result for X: 9.1 Hz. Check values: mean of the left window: 335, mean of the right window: 273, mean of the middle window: 247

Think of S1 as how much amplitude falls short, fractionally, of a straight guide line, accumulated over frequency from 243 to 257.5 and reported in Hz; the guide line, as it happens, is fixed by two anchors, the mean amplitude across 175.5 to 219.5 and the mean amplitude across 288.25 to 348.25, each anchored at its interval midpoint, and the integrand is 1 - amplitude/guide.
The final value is 6.6 Hz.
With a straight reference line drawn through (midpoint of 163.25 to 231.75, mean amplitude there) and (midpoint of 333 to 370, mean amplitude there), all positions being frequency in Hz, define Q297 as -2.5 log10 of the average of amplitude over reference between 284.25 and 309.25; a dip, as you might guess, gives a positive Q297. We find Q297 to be 0.30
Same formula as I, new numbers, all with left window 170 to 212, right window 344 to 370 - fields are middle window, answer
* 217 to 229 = 1.4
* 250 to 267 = 7.0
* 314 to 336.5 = 2.9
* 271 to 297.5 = 7.0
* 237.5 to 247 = 4.1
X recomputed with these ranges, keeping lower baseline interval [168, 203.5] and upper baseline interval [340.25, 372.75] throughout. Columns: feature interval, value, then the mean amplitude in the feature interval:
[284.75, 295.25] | 2.82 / 281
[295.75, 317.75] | 5.14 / 299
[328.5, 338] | 0.97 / 358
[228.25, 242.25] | 4.11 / 259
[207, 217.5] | 0.95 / 327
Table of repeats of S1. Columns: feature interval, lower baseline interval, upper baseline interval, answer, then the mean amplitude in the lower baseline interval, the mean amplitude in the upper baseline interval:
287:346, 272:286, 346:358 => 5.8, 282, 435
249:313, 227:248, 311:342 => 6.1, 239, 347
